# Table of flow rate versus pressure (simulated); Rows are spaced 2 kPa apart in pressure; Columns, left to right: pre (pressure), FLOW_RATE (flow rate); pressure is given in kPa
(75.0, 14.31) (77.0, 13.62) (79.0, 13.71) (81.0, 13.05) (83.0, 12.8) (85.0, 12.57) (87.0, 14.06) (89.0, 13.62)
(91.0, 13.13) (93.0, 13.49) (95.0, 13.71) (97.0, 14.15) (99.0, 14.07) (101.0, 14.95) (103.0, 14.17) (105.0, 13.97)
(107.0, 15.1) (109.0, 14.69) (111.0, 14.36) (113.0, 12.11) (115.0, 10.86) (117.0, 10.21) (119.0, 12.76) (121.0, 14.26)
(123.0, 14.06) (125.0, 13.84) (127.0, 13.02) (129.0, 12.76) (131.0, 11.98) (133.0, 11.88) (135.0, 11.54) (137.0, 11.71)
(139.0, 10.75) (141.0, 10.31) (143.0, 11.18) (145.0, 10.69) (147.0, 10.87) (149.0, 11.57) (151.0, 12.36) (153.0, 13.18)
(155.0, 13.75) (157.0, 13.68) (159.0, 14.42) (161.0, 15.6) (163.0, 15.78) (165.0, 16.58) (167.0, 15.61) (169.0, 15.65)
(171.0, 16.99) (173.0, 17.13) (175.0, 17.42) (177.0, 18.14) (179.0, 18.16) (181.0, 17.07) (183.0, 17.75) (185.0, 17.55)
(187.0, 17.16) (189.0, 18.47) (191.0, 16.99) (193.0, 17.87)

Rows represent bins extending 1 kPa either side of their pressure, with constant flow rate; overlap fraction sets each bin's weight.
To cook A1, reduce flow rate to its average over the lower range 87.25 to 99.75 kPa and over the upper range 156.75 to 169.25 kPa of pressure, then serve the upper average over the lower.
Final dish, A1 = 1.12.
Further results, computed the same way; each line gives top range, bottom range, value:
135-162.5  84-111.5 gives 0.88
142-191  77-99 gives 1.14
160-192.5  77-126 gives 1.26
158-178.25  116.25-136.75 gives 1.30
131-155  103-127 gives 0.87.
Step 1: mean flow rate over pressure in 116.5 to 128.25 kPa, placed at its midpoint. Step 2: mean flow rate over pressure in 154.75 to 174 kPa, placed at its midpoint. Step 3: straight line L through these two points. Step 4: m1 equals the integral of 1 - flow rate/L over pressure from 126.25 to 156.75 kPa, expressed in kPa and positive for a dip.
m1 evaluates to 5.07 kPa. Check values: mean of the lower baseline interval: 13.1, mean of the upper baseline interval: 15.6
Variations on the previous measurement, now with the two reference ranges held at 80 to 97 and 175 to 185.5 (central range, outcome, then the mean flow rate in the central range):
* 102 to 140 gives 5.1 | 12.8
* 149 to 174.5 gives 2.9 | 15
